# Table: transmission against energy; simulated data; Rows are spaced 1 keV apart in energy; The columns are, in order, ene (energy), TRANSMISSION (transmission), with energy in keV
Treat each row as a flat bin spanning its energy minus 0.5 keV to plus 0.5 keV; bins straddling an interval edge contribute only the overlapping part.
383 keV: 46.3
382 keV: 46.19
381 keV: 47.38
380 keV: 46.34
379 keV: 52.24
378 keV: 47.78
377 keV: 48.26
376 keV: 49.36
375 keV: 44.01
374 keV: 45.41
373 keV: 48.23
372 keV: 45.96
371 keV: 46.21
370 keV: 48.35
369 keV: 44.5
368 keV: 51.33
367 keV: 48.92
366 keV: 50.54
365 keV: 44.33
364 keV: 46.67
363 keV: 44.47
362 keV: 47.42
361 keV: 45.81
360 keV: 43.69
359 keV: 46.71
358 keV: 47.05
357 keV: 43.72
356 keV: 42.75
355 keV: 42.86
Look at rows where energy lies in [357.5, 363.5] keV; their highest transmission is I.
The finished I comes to 47.42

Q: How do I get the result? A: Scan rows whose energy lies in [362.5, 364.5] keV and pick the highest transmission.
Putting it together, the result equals 46.67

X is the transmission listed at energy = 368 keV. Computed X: 51.33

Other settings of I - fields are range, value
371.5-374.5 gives 48.23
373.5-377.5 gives 49.36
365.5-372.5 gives 51.33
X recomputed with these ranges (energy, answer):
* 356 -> 42.75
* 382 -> 46.19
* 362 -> 47.42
